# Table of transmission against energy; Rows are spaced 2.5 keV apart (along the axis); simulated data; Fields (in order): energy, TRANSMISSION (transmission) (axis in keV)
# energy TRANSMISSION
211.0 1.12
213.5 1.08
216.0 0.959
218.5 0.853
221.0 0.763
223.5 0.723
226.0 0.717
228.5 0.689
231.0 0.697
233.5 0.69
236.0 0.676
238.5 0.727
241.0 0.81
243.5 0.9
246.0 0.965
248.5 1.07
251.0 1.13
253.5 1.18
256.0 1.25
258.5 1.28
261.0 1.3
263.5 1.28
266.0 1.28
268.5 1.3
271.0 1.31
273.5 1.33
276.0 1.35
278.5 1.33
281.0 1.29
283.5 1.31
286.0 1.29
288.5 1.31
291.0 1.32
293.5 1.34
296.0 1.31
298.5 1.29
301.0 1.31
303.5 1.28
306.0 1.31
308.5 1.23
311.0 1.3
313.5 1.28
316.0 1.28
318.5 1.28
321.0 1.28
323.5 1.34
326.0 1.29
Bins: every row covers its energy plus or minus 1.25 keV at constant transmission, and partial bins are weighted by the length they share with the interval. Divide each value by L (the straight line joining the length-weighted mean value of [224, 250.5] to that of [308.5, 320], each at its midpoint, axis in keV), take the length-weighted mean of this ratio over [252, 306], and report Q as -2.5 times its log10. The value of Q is -0.23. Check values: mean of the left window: 0.802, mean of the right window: 1.28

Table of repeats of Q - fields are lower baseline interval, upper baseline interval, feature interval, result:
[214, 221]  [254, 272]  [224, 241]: 0.40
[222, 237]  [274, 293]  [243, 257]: -0.16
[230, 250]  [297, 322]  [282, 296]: -0.15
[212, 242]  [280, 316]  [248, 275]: -0.21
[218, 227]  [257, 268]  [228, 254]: 0.17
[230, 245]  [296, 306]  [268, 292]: -0.18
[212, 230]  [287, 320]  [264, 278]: -0.18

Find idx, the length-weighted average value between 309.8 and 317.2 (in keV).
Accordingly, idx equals 1.29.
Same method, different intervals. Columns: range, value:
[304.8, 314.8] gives 1.28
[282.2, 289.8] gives 1.3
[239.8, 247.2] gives 0.892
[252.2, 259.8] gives 1.24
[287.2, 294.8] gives 1.32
